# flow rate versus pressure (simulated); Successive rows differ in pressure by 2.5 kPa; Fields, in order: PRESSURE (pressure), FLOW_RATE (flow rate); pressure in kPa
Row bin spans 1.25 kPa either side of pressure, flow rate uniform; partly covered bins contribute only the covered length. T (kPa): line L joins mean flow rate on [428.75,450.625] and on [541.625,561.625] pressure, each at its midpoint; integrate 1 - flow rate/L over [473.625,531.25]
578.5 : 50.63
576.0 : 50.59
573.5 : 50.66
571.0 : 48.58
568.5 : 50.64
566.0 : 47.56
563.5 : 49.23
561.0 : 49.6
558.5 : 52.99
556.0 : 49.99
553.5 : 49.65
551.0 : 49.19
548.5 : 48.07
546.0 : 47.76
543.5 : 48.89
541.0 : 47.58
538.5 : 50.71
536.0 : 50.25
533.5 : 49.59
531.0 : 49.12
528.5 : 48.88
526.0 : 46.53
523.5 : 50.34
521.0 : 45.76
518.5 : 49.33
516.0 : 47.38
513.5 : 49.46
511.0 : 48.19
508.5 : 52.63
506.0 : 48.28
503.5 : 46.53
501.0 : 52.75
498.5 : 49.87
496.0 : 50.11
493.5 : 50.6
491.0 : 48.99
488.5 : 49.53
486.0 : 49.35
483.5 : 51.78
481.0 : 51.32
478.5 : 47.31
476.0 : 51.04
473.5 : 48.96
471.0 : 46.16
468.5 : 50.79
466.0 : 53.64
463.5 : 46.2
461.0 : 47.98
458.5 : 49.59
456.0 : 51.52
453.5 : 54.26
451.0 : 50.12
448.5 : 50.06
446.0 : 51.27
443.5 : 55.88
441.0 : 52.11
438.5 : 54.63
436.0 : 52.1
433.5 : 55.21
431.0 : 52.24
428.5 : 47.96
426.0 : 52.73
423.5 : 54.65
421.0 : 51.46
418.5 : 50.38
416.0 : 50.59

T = 1.7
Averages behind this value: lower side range 52.6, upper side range 49.5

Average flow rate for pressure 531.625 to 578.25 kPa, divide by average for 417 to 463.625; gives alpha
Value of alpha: 1.0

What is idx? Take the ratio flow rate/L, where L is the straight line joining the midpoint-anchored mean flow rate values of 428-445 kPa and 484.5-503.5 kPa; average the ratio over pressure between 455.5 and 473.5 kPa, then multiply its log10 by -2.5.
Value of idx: 0.049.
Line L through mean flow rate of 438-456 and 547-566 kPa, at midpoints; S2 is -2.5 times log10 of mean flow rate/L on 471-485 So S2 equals 0.04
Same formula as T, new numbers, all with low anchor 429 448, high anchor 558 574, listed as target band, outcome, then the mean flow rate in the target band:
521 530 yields 0.5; 48.2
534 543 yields 0.2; 49.5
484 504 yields 0.6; 49.9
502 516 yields 0.6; 48.9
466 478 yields 0.6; 49.6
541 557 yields 0.4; 48.8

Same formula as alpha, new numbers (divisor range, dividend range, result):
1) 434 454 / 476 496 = 0.95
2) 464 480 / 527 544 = 0.99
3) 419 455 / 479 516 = 0.95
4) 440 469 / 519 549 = 0.95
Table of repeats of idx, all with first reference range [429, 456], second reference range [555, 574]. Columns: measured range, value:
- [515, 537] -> 0.05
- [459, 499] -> 0.05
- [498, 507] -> 0.04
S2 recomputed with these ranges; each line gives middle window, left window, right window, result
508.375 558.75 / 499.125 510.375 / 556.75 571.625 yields 0.02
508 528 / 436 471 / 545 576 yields 0.04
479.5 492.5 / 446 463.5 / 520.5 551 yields -0.01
